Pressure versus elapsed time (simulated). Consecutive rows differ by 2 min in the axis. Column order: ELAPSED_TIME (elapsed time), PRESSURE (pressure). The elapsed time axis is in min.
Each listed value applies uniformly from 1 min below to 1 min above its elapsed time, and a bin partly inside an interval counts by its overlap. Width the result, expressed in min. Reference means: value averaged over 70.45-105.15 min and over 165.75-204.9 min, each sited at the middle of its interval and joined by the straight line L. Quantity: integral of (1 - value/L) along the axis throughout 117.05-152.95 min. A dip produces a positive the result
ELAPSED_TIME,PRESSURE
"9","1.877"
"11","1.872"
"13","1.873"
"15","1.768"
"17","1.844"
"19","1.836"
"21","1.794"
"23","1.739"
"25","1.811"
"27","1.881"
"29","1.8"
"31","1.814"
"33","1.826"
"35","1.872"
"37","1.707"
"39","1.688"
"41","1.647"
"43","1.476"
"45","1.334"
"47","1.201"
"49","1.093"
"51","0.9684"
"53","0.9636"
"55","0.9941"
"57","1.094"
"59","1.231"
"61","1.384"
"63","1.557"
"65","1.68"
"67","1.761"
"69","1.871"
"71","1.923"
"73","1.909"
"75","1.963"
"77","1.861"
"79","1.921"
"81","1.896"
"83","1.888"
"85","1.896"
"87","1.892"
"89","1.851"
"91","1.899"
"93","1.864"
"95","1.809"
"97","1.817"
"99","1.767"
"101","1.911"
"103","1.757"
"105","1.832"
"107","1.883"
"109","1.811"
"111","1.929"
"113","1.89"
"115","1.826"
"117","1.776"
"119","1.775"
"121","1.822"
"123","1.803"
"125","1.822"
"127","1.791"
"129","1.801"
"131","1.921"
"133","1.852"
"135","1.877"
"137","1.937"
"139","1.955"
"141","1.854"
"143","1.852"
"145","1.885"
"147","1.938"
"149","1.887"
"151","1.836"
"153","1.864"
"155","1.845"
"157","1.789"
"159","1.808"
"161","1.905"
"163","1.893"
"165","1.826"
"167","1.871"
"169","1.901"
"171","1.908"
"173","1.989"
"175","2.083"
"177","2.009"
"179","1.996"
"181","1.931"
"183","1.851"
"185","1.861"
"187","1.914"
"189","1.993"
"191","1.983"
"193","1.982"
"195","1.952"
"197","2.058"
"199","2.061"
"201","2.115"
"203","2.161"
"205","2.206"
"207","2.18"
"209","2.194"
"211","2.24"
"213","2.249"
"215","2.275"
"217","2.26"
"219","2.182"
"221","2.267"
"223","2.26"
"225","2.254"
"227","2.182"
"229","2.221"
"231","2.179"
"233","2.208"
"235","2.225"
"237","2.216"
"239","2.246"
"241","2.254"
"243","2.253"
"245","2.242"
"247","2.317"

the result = 1.27 min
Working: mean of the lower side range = 1.87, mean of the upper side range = 1.98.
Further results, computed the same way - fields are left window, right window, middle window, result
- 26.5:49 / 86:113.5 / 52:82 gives 2.4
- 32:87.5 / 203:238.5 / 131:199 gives 2.9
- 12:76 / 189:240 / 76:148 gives -1.2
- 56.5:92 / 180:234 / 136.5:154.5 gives 0.6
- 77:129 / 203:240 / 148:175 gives 2.0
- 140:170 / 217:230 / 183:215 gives 0.4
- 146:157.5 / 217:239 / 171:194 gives 0.5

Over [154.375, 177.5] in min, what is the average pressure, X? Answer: 1.9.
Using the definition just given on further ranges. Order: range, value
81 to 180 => 1.87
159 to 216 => 2.02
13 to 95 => 1.66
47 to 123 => 1.7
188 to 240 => 2.17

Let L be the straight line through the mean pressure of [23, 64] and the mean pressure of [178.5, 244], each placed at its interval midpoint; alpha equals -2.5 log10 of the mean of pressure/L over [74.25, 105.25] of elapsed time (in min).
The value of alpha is -0.13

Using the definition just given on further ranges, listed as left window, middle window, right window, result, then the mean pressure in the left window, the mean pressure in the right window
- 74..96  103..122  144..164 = 0.03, 1.89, 1.87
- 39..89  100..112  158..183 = -0.09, 1.57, 1.92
